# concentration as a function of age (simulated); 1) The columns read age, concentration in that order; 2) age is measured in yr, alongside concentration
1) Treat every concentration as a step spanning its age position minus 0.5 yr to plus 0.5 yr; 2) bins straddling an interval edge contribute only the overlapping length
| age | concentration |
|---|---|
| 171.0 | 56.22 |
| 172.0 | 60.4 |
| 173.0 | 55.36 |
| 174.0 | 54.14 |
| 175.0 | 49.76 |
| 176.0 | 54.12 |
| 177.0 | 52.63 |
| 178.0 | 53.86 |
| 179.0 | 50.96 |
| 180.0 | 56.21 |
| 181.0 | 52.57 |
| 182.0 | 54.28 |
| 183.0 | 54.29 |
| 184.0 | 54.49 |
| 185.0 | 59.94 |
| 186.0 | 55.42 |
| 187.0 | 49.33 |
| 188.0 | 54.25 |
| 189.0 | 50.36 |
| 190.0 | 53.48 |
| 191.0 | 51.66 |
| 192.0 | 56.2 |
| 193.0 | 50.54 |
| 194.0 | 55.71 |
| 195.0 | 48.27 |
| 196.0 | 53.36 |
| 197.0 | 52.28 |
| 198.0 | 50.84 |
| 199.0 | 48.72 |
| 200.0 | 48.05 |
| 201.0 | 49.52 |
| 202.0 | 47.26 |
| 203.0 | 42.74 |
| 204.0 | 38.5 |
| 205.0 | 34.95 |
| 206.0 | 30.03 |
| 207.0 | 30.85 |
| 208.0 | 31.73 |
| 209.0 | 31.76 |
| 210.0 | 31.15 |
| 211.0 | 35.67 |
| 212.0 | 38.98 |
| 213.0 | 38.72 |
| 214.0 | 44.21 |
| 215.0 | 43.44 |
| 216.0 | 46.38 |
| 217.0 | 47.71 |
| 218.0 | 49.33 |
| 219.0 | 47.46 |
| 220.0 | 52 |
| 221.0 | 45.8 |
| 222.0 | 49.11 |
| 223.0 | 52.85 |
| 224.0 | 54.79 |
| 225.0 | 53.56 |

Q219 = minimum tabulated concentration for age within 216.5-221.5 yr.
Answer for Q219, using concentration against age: 45.8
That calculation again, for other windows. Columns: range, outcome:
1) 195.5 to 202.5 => 47.26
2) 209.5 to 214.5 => 31.15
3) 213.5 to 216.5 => 43.44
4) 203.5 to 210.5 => 30.03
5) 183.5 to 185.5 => 54.49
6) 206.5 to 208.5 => 30.85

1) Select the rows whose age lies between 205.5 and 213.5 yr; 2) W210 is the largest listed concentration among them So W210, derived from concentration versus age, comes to 38.98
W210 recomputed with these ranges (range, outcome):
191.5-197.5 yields 56.2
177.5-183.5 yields 56.21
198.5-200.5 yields 48.72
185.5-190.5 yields 55.42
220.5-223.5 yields 52.85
